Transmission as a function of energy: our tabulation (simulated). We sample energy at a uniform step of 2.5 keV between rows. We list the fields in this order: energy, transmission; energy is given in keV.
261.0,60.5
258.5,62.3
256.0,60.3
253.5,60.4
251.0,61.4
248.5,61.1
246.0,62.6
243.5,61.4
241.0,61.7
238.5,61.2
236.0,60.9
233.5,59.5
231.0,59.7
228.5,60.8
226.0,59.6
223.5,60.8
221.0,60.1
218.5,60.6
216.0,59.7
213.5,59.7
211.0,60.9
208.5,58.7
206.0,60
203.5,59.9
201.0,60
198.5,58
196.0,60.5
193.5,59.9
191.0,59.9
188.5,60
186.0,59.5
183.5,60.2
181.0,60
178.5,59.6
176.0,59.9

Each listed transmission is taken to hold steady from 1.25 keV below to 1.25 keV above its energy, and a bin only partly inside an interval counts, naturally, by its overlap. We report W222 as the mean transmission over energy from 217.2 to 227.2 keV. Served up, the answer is 60.3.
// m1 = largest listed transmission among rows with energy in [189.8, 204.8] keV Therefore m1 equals 60.5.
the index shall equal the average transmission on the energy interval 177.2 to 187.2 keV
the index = 59.8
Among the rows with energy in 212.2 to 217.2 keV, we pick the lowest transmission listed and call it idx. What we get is 59.7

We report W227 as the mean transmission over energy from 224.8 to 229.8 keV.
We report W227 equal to 60.2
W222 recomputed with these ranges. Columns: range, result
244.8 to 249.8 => 61.8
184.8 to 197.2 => 60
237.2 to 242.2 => 61.4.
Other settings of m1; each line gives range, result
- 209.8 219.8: 60.9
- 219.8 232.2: 60.8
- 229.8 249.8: 62.6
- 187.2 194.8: 60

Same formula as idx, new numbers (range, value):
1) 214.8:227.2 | 59.6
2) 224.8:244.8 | 59.5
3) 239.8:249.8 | 61.1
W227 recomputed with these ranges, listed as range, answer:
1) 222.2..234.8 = 60.1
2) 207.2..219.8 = 59.9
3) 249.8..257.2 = 60.7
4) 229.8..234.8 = 59.6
